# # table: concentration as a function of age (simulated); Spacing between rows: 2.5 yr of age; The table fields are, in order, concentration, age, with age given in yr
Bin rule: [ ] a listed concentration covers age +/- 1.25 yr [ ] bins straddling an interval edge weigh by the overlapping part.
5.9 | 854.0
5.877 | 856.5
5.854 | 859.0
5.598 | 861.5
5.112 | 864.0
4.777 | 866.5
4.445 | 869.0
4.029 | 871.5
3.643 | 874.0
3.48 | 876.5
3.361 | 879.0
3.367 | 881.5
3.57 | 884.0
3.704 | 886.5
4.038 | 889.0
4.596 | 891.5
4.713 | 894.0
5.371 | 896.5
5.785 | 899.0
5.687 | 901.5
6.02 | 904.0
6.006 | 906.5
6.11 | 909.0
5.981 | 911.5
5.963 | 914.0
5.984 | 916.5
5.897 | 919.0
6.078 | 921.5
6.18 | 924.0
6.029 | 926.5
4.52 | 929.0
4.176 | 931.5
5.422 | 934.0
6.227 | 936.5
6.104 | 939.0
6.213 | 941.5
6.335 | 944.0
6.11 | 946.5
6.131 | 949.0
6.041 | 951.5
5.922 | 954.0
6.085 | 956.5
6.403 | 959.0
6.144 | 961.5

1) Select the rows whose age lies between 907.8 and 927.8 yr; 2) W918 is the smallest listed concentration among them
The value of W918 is 5.897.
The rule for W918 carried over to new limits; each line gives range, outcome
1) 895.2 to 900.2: 5.371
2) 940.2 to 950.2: 6.11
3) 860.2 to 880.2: 3.361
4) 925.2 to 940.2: 4.176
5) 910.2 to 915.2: 5.963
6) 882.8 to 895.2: 3.57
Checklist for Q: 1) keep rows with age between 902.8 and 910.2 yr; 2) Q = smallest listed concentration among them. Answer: 6.006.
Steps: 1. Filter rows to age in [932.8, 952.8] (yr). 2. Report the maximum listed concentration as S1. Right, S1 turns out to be 6.335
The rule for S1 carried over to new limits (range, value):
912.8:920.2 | 5.984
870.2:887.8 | 4.029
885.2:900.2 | 5.785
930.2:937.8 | 6.227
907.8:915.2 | 6.11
